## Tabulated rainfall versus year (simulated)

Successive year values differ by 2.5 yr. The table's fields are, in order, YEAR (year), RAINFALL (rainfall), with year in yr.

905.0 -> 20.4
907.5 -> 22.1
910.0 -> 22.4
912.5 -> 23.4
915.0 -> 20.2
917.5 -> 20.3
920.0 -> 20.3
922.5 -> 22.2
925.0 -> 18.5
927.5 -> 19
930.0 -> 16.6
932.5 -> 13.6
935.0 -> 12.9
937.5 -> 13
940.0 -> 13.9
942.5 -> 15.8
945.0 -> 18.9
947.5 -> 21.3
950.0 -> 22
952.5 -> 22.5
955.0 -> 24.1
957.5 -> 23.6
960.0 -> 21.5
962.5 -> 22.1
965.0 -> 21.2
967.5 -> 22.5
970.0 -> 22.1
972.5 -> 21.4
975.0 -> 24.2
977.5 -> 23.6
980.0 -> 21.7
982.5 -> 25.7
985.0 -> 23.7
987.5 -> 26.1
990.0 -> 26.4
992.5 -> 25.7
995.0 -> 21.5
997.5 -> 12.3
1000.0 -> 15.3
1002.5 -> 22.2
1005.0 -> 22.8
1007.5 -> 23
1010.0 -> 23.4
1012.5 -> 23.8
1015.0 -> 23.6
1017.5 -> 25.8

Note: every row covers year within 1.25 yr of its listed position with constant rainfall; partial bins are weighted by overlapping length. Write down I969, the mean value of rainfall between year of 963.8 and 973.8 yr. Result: 21.8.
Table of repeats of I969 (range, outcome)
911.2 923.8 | 21.3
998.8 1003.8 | 18.8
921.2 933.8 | 18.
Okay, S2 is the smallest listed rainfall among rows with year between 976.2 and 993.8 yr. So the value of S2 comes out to 21.7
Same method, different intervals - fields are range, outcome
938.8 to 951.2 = 13.9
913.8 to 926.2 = 18.5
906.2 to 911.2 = 22.1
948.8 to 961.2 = 21.5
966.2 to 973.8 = 21.4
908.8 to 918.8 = 20.2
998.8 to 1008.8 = 15.3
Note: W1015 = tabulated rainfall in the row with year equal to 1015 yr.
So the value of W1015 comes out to 23.6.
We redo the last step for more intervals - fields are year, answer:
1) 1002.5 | 22.2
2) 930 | 16.6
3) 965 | 21.2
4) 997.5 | 12.3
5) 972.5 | 21.4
